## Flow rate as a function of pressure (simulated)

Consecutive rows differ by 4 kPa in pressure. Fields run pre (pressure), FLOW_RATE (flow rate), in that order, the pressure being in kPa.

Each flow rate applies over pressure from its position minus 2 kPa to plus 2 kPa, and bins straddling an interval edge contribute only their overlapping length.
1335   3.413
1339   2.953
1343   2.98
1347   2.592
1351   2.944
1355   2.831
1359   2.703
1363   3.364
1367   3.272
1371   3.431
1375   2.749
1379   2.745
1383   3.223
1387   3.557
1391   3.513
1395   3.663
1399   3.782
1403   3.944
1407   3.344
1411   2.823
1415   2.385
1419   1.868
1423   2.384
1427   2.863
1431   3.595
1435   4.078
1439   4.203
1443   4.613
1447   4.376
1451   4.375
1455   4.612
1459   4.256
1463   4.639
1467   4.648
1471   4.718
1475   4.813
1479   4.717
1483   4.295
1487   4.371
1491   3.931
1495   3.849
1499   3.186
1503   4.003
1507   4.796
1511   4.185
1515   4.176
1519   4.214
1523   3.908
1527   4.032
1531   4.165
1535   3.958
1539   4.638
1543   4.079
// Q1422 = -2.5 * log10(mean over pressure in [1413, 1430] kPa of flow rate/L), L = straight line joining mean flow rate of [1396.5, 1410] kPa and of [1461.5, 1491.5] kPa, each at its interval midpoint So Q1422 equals 0.496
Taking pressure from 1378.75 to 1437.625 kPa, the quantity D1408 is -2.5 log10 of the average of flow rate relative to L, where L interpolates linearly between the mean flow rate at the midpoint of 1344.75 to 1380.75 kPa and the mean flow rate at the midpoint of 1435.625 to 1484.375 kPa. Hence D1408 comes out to 0.142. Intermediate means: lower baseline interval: 2.96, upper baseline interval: 4.51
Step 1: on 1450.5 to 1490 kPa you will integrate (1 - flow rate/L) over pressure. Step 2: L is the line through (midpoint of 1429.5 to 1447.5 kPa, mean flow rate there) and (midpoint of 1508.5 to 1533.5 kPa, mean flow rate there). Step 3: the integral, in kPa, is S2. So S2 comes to -3.63 kPa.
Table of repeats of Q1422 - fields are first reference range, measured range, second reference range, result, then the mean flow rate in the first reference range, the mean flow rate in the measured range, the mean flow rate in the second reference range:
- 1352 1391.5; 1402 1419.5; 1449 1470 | 0.27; 3.12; 2.9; 4.52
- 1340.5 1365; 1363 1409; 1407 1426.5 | -0.25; 2.9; 3.38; 2.5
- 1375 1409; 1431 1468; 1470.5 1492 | -0.07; 3.43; 4.37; 4.48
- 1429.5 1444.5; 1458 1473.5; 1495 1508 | -0.14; 4.12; 4.59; 3.91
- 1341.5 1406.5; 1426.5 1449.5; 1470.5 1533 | -0.09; 3.21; 4.04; 4.2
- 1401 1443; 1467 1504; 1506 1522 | -0.08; 3.22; 4.24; 4.29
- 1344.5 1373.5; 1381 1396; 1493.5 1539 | -0.09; 3.01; 3.48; 4.07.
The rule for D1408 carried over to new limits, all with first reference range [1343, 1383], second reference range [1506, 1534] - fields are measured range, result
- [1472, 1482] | -0.220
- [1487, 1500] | 0.048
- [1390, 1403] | -0.149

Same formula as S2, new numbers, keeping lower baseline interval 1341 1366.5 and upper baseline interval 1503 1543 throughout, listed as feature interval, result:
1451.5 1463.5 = -2.44 kPa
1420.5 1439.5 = 1.03 kPa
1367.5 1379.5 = 0.12 kPa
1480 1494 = -0.98 kPa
